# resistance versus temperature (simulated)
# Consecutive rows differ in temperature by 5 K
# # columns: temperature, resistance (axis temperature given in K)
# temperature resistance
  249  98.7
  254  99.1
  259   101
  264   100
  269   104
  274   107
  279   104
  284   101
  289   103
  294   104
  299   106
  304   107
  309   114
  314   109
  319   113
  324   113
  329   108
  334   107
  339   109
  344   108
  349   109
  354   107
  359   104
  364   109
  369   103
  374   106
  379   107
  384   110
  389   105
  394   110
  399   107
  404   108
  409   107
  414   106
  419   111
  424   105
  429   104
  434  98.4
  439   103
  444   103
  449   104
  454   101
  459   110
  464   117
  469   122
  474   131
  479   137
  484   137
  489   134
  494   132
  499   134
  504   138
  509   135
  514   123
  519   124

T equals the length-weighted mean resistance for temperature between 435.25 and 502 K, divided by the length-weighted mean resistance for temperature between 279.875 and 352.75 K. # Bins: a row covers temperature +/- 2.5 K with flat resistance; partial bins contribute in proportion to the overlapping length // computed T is 1.11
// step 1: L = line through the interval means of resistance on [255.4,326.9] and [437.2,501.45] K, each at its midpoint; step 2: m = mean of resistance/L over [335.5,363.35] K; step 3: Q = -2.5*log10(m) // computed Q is 0.03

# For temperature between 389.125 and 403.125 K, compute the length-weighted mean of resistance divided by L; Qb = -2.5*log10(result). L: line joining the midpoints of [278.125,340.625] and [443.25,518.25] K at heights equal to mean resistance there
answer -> 0.08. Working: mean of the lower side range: 108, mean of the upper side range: 124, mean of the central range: 108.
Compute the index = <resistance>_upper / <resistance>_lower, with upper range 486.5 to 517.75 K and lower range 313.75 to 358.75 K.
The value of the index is 1.2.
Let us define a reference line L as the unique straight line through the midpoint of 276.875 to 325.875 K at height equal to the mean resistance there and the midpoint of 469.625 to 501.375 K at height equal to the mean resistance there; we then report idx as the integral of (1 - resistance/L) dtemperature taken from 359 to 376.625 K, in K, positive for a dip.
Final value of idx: 1.7 K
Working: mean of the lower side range 107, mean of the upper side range 133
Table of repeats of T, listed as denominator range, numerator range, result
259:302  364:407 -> 1.03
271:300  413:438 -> 1.01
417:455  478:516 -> 1.29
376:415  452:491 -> 1.15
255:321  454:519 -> 1.21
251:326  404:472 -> 1.02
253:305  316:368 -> 1.05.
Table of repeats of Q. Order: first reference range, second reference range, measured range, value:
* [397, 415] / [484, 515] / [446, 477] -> 0.08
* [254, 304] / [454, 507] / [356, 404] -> 0.09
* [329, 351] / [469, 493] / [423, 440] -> 0.21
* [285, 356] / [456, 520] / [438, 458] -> 0.20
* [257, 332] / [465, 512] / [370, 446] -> 0.15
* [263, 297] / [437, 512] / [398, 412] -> 0.08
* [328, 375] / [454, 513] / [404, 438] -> 0.12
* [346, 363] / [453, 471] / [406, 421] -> 0.02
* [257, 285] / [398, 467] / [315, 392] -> -0.03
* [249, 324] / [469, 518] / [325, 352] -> 0.04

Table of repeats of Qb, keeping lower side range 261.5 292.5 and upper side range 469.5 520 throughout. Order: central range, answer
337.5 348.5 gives 0.03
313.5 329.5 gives -0.02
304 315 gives -0.03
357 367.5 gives 0.08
